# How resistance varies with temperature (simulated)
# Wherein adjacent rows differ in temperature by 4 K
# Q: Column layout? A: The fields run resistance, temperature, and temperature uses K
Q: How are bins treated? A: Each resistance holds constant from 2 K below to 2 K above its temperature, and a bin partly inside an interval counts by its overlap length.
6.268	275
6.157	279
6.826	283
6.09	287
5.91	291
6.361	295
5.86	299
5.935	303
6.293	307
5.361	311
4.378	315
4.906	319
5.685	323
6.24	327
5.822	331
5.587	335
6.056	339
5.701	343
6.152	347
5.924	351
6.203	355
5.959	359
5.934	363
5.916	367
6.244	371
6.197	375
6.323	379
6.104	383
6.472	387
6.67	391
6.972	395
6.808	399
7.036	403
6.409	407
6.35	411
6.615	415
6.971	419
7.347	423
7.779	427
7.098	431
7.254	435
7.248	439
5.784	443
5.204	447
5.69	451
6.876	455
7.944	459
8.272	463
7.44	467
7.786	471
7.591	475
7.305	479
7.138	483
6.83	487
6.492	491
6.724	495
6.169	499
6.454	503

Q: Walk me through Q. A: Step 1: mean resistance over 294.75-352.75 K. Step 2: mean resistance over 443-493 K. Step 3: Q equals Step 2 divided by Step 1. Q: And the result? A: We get 1.2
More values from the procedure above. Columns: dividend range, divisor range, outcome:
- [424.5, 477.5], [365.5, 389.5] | 1.14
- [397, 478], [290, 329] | 1.23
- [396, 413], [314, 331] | 1.23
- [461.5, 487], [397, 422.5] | 1.12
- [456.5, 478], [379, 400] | 1.18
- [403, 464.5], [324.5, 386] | 1.14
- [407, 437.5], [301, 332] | 1.26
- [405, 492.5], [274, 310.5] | 1.13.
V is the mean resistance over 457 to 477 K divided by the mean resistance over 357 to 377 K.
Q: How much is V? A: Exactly 1.3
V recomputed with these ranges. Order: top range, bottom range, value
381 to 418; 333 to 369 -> 1.11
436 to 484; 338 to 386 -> 1.16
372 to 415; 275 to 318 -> 1.11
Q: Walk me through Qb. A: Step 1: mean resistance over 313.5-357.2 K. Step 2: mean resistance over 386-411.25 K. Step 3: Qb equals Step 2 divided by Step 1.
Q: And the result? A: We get 1.2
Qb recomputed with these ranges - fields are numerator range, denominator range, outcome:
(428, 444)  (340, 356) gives 1.16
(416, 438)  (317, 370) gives 1.24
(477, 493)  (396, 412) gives 1.04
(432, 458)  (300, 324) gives 1.18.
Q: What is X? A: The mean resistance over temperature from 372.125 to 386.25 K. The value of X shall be 6.23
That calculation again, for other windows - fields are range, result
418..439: 7.3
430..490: 7.02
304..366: 5.75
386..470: 6.88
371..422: 6.58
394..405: 6.94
